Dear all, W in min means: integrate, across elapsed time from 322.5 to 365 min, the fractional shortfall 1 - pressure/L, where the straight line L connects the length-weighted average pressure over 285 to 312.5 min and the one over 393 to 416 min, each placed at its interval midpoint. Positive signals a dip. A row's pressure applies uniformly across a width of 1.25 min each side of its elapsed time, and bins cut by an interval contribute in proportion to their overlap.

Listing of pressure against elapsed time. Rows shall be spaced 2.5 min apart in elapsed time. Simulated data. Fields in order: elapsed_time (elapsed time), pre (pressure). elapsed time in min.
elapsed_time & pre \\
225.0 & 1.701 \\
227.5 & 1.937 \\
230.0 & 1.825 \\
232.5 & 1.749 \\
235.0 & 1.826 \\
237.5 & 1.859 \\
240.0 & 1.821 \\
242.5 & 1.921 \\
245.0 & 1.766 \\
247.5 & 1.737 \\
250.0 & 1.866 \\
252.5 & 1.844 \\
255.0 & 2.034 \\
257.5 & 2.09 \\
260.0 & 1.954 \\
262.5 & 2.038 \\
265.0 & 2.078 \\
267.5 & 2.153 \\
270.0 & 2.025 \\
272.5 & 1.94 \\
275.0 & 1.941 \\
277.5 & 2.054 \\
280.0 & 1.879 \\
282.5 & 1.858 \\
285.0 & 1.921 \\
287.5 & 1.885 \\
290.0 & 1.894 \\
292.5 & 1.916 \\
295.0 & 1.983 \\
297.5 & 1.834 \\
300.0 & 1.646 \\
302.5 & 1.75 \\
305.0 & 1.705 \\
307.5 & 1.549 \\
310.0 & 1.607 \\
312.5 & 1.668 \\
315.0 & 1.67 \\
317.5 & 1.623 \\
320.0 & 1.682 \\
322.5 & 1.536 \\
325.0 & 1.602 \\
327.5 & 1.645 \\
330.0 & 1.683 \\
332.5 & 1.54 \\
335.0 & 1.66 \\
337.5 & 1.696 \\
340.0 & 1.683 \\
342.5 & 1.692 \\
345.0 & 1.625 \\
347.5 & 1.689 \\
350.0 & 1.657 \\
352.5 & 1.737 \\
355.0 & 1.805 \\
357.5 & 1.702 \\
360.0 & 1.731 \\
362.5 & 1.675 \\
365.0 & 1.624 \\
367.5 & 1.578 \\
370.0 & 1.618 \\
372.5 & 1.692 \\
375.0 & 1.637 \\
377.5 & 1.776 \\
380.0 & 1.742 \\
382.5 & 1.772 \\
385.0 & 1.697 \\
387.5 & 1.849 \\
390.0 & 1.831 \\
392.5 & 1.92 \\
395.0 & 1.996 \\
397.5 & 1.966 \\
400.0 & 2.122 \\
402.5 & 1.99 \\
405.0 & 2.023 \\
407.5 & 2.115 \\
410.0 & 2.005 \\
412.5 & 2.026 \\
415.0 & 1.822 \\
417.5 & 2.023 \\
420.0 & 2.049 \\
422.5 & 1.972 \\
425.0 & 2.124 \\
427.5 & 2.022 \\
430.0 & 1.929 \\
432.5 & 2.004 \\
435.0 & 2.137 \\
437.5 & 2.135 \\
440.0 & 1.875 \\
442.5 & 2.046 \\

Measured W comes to 4.6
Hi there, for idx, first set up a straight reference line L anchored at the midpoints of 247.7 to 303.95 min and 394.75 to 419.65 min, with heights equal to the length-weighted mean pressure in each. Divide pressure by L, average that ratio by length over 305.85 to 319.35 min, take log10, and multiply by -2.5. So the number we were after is 0.20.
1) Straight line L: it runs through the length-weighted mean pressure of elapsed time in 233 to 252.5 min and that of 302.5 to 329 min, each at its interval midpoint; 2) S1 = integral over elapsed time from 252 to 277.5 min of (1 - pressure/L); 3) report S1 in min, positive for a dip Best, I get -3.6 min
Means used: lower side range 1.83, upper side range 1.63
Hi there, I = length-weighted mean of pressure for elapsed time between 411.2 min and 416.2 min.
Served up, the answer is 1.93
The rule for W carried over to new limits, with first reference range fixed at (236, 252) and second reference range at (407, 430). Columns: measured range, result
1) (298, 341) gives 5.9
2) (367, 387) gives 2.7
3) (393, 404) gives -0.1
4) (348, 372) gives 3.3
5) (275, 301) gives -0.2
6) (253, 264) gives -1.0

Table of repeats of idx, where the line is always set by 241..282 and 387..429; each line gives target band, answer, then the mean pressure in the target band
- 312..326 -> 0.21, 1.63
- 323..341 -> 0.20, 1.64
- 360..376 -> 0.20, 1.64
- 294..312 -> 0.15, 1.72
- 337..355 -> 0.17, 1.69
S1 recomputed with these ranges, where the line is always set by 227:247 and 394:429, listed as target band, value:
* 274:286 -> -0.3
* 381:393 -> 1.1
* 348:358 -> 1.2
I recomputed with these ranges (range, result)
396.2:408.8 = 2.04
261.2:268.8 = 2.09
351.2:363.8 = 1.73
